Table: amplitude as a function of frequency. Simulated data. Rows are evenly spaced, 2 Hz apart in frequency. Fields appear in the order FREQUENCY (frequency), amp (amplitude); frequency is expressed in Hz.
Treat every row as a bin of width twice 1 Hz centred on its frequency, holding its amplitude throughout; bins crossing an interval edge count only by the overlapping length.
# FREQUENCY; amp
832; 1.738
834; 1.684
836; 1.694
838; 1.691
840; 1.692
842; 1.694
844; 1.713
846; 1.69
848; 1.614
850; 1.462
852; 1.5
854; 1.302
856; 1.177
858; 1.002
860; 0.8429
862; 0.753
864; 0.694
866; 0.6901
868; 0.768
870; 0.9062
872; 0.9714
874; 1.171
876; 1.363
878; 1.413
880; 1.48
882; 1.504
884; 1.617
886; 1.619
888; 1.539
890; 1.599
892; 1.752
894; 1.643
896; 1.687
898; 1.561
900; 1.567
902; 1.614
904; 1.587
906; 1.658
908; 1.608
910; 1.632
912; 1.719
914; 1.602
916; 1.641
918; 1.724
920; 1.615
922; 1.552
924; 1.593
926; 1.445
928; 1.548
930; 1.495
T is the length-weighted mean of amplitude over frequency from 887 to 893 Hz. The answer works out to 1.63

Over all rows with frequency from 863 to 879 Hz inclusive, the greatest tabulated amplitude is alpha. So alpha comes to 1.413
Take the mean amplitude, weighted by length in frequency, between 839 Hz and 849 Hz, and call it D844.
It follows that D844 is 1.68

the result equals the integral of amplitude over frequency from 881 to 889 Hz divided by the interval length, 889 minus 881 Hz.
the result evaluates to 1.57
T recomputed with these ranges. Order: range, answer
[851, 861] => 1.16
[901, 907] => 1.62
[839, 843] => 1.69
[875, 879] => 1.39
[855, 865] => 0.894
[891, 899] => 1.66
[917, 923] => 1.63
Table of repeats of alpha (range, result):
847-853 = 1.614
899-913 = 1.719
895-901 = 1.687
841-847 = 1.713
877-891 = 1.619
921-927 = 1.593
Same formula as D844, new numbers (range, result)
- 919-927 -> 1.55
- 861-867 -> 0.712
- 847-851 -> 1.54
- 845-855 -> 1.51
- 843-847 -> 1.7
